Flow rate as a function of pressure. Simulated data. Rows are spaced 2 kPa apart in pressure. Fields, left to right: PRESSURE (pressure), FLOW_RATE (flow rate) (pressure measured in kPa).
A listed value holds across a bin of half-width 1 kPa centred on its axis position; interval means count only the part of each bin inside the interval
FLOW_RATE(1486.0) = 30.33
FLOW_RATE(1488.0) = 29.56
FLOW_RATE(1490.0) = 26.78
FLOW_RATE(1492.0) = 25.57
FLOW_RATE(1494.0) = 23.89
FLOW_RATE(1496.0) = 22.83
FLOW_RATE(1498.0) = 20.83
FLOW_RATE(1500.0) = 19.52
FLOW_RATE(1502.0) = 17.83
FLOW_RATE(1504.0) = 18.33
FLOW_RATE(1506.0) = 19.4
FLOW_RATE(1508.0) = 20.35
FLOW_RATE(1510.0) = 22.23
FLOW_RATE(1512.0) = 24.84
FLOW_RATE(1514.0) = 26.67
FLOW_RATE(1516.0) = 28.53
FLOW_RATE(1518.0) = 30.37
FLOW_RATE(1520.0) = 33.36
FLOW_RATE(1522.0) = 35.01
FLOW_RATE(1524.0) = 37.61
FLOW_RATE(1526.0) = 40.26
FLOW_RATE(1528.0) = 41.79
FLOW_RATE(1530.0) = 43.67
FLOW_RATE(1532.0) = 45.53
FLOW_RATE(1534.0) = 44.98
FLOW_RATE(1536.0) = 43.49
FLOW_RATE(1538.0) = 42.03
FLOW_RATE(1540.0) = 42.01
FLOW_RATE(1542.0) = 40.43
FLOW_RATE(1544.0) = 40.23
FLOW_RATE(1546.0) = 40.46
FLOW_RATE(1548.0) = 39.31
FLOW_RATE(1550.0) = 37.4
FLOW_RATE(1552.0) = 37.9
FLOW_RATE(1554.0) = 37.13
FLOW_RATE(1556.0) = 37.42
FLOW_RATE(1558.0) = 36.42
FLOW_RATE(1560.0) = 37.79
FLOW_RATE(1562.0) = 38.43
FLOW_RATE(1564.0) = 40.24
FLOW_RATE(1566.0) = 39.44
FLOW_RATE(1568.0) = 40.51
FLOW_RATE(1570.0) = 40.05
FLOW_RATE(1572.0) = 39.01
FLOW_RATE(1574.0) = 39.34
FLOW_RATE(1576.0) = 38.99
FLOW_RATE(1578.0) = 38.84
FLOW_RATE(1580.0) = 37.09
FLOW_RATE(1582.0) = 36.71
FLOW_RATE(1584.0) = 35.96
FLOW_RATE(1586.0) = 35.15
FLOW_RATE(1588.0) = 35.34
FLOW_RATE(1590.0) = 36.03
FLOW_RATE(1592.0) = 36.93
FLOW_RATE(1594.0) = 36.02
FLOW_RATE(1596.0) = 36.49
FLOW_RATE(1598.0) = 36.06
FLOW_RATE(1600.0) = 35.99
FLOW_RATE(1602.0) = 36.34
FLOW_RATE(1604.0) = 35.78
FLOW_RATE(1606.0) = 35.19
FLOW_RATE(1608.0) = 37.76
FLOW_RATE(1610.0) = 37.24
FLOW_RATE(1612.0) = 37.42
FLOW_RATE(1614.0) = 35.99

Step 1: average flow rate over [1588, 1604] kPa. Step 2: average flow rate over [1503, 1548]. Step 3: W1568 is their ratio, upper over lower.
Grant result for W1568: 1.04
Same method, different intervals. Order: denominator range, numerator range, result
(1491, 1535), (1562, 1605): 1.28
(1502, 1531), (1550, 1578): 1.30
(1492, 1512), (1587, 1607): 1.71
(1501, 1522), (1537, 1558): 1.59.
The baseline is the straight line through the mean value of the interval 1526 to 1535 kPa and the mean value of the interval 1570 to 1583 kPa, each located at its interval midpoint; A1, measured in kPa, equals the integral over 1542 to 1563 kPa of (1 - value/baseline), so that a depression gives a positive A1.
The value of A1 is 1.4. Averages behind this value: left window 43.6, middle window 38.4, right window 38.5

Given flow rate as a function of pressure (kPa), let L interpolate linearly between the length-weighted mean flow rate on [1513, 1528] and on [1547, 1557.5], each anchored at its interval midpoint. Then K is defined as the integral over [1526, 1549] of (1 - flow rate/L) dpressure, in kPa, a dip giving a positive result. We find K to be -4.0 kPa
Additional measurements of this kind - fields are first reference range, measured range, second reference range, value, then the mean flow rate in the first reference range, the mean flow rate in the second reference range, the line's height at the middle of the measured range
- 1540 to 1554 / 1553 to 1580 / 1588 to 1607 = -0.4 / 39.3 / 36.1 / 38.1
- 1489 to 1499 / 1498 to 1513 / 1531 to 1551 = 4.2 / 24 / 41.6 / 28.3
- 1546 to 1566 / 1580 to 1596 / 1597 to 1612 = 0.4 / 38.2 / 36.4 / 37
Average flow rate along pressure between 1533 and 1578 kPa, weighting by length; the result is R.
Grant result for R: 39.7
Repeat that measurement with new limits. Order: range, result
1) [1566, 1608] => 37.2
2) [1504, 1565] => 35.9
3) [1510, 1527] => 31.5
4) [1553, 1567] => 38.1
